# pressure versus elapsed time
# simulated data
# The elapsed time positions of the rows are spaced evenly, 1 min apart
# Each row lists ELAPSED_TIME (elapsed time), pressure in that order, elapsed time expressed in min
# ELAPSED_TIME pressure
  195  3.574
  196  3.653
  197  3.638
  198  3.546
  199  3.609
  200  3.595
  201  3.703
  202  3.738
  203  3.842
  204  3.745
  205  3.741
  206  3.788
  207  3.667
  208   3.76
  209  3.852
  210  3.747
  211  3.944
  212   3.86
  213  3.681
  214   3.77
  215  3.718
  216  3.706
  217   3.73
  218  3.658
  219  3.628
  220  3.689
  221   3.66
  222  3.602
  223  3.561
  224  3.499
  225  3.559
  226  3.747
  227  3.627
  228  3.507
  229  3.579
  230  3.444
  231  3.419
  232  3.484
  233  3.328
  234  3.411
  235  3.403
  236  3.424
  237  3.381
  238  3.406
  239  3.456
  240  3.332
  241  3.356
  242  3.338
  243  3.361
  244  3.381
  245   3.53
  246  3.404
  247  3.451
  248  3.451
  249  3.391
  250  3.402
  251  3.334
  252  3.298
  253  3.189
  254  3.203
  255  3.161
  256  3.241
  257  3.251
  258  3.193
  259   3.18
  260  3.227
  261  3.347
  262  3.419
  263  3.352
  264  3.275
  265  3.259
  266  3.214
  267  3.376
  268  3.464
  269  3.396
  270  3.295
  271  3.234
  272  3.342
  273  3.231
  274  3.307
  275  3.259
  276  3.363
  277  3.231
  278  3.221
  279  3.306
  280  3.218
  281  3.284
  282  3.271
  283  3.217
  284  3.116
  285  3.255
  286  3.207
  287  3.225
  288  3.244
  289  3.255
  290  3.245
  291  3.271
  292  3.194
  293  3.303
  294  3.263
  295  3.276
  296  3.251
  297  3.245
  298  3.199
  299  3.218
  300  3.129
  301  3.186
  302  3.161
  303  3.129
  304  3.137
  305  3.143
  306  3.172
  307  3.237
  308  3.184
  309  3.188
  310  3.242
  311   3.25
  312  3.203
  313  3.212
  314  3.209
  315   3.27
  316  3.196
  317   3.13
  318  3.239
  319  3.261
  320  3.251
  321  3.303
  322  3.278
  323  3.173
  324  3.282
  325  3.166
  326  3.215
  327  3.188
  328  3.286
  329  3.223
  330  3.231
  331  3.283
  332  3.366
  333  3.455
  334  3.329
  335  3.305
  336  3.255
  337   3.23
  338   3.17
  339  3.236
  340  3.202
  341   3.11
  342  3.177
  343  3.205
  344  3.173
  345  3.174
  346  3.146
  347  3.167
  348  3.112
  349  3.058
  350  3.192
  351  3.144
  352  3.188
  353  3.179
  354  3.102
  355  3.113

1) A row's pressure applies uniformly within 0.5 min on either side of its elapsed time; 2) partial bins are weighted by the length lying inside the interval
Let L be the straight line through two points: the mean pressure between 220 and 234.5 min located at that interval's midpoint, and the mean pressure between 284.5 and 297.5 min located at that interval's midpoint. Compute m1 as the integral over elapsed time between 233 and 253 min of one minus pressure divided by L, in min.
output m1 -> 0.4 min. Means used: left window 3.54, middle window 3.39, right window 3.25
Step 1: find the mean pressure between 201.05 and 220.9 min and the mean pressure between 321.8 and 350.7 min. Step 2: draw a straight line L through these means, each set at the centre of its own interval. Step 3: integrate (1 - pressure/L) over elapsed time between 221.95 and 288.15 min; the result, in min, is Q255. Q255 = 4.0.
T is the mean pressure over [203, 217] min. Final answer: 3.77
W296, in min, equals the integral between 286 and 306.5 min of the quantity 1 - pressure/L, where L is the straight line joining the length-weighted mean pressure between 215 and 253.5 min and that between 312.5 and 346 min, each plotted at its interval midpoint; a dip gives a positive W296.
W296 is 0.7 min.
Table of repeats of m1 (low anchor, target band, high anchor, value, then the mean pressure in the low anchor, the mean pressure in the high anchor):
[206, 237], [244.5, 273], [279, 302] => 0.79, 3.62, 3.23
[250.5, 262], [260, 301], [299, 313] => -0.66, 3.25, 3.18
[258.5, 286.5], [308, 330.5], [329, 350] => 0.08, 3.28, 3.22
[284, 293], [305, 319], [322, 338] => 0.18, 3.23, 3.26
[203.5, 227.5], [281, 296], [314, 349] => 0.72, 3.71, 3.23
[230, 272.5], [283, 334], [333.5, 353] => 0.29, 3.34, 3.19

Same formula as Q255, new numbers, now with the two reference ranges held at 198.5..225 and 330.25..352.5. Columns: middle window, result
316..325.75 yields 0.2 min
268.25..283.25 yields 0.8 min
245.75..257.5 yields 0.8 min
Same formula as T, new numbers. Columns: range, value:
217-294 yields 3.36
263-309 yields 3.25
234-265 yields 3.34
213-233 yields 3.6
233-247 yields 3.4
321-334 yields 3.27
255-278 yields 3.29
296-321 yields 3.2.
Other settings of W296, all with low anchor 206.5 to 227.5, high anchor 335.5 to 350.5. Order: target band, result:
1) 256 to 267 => 0.7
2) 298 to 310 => 0.6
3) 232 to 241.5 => 0.6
